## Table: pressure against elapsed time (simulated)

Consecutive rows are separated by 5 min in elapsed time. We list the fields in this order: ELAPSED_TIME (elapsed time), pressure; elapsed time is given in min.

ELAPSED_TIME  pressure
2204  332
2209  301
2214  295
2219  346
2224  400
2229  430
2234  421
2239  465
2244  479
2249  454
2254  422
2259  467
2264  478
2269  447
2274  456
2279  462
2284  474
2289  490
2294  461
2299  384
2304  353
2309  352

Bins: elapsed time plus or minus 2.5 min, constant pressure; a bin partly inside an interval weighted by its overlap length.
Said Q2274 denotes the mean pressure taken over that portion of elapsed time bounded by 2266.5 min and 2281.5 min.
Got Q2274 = 455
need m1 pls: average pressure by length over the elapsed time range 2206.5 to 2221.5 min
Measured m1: 314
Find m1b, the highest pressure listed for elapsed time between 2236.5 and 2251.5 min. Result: 479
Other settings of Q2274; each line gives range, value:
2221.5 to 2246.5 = 439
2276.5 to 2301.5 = 454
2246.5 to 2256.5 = 438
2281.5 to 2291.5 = 482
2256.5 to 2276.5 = 462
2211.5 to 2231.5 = 368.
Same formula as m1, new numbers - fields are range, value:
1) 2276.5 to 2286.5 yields 468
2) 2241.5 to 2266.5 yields 460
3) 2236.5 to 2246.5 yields 472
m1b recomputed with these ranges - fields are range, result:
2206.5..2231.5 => 430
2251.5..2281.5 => 478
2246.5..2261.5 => 467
